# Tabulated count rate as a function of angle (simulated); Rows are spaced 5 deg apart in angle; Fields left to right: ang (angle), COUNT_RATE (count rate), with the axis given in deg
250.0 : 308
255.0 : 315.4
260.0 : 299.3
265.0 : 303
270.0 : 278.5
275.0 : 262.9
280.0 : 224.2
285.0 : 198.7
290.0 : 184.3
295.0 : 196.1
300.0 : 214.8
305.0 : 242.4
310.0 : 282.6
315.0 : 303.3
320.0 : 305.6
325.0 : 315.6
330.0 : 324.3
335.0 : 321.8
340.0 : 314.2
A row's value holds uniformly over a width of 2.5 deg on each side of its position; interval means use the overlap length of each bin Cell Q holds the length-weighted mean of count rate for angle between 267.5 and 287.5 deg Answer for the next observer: 241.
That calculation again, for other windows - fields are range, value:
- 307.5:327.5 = 302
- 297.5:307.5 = 229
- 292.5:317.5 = 248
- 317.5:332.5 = 315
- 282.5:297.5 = 193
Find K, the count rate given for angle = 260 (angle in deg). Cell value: 299.3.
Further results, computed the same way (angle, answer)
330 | 324.3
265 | 303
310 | 282.6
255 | 315.4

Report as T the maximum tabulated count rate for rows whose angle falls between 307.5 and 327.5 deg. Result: 315.6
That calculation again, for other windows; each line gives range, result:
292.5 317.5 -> 303.3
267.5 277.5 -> 278.5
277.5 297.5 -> 224.2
